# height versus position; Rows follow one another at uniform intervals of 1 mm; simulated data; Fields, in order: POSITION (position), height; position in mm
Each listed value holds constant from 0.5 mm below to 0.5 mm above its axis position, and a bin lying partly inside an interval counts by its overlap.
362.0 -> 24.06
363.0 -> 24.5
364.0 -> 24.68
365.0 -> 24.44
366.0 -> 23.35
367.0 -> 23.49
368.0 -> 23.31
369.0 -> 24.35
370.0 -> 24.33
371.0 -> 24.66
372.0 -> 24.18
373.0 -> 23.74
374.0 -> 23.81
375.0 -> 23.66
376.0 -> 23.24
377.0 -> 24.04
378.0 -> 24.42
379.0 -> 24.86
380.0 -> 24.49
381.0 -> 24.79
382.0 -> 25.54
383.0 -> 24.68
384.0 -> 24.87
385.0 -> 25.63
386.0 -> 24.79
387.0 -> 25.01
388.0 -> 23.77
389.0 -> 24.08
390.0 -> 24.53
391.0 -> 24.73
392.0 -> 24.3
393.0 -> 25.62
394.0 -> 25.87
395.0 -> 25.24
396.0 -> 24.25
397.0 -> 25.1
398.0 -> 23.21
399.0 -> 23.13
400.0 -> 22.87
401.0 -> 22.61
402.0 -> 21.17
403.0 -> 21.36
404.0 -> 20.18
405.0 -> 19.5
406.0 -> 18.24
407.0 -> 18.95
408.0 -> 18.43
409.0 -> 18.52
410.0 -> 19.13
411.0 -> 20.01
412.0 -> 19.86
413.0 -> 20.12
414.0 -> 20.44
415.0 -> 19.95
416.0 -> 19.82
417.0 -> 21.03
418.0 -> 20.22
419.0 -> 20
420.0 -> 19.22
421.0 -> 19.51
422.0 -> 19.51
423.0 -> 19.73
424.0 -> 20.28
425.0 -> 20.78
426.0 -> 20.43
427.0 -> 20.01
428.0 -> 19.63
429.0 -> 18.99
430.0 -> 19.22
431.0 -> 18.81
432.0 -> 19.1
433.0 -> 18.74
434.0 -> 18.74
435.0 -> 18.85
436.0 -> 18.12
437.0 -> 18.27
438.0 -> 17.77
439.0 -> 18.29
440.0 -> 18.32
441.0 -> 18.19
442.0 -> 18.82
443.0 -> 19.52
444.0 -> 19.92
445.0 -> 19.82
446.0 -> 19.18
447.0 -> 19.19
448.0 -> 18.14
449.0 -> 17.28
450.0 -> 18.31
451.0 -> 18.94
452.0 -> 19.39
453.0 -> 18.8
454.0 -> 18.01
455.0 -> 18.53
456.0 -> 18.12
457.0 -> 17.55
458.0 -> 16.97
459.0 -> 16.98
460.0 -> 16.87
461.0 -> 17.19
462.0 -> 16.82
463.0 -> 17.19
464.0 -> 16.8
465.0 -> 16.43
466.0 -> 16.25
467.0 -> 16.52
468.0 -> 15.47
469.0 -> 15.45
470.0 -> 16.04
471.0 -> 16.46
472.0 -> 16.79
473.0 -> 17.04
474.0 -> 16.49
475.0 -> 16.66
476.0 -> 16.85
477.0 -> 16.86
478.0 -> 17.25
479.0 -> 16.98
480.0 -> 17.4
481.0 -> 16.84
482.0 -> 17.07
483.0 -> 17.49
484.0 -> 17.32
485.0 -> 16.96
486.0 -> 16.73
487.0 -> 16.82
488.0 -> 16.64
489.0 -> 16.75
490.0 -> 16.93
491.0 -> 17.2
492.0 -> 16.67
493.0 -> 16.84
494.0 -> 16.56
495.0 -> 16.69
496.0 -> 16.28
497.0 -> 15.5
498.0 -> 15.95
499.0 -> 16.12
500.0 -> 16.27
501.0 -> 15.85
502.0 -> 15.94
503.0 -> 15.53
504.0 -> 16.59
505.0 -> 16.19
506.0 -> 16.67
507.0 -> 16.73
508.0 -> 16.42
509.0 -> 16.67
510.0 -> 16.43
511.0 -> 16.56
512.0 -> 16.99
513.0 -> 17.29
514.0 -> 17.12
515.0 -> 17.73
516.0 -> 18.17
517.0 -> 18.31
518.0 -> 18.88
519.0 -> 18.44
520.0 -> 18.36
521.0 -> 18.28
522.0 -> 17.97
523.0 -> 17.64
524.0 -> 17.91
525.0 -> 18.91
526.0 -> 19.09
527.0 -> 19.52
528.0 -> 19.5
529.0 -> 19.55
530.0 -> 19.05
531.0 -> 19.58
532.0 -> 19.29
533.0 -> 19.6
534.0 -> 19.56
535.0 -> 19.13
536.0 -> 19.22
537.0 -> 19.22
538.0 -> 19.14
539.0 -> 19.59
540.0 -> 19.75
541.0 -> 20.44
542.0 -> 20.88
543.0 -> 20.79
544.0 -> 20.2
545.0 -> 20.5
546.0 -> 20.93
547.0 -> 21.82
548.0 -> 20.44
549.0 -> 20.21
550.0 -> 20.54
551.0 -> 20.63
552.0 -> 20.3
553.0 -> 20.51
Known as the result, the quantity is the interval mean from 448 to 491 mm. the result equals 17.1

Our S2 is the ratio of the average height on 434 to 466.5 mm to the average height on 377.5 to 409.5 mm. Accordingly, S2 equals 0.78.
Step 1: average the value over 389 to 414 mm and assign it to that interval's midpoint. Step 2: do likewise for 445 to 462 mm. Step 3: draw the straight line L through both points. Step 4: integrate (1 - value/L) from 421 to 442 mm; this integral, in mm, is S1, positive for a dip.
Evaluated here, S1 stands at 0.7 mm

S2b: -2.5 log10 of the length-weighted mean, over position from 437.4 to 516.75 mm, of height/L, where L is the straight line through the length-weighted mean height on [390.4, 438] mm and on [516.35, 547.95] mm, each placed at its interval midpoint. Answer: 0.16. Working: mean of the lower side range 20.7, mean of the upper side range 19.4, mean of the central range 17.2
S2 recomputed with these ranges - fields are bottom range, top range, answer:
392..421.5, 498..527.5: 0.82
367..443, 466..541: 0.80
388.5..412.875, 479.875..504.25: 0.75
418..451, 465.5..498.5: 0.87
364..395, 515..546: 0.79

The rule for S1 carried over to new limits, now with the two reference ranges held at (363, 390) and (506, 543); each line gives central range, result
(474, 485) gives 1.76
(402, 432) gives 3.96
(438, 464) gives 3.88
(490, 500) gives 1.65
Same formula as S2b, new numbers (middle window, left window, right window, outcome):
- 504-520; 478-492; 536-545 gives 0.07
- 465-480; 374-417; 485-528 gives 0.14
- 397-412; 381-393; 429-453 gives 0.11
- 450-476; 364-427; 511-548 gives 0.21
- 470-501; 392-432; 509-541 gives 0.16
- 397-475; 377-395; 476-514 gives 0.12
